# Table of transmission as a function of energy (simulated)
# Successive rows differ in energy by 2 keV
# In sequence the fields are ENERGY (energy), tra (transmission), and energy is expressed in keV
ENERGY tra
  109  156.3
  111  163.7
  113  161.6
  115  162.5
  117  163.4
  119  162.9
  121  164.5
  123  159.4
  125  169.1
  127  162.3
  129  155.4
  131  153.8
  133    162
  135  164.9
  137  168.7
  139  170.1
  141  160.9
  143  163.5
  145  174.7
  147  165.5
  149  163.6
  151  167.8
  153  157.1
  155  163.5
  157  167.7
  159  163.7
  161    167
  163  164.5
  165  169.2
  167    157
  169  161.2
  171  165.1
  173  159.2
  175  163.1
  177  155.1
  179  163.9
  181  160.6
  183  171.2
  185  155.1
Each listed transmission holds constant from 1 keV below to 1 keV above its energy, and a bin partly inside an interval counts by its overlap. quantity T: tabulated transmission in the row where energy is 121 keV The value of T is 164.5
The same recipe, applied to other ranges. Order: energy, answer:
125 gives 169.1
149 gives 163.6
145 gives 174.7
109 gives 156.3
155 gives 163.5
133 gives 162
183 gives 171.2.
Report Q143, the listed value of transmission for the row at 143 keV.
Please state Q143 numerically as 163.5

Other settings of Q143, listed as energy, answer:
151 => 167.8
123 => 159.4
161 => 167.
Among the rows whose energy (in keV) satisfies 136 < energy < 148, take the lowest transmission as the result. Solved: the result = 160.9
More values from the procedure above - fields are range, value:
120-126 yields 159.4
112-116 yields 161.6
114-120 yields 162.5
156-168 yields 157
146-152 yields 163.6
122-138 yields 153.8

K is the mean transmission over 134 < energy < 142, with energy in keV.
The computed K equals 166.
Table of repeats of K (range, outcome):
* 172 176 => 161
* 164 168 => 163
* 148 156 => 163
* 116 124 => 163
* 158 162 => 165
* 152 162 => 164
